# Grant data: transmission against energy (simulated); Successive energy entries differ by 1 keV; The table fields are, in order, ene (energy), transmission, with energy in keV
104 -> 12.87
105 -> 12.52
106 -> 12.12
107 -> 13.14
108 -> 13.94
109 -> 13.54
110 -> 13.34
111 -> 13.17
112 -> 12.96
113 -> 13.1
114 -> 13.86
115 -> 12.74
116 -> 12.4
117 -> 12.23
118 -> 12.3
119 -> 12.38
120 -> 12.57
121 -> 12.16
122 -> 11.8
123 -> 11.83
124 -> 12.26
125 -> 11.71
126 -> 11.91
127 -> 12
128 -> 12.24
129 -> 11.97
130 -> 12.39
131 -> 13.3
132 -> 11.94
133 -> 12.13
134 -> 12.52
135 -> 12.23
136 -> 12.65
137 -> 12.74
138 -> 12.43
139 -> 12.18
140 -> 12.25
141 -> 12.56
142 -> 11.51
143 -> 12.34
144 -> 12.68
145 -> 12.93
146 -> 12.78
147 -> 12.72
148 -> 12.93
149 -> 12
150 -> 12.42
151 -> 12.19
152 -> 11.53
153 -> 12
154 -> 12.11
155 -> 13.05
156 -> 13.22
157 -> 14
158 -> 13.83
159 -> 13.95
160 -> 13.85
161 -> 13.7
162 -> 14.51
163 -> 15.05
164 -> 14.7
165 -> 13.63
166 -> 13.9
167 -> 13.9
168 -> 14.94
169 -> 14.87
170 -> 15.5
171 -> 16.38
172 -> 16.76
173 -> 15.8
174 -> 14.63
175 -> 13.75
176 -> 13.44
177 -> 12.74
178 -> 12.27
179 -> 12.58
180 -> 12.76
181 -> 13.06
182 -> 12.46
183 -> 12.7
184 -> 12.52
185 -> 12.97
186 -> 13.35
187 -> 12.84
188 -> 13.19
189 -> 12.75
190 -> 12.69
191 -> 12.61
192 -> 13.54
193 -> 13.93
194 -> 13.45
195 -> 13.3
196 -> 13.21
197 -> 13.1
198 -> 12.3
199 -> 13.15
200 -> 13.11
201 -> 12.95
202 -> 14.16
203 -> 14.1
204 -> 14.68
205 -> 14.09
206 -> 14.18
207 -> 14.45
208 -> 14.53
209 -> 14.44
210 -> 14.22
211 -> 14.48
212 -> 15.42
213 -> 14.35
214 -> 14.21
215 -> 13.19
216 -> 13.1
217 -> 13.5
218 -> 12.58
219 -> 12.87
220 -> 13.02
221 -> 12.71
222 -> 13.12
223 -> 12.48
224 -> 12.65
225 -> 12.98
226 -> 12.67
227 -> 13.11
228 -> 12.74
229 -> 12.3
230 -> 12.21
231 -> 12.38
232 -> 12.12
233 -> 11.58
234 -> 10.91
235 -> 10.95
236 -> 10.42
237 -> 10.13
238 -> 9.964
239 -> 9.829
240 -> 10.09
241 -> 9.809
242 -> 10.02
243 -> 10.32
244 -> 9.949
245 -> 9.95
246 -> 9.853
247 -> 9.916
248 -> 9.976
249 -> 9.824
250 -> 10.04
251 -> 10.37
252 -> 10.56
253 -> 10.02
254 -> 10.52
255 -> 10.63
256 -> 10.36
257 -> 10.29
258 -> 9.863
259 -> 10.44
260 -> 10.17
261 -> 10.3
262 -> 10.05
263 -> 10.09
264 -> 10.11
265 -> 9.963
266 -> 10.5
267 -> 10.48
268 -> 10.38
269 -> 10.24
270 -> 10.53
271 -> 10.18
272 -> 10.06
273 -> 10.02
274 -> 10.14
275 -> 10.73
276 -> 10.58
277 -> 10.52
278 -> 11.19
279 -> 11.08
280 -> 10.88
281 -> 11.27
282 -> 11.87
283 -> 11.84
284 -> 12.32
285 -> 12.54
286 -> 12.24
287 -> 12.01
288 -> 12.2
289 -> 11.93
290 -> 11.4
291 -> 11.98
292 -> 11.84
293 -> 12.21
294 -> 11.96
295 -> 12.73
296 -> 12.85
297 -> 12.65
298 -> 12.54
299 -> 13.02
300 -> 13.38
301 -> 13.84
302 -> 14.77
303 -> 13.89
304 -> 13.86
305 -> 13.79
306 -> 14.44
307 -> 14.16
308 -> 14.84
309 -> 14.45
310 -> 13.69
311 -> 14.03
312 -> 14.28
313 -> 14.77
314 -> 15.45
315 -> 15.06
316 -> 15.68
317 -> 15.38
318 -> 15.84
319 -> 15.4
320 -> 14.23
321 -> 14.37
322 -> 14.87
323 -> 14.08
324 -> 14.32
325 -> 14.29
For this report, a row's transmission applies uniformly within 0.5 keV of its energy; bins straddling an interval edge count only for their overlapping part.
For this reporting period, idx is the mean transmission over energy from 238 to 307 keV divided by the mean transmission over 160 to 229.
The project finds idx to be 0.8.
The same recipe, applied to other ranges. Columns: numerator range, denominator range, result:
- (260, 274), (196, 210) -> 0.74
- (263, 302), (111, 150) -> 0.93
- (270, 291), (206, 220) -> 0.81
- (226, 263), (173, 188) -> 0.81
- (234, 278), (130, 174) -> 0.77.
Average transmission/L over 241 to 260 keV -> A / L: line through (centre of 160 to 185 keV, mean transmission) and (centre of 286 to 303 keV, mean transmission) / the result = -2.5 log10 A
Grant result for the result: 0.28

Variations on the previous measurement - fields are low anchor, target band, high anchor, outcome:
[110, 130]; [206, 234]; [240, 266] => -0.227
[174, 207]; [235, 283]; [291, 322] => 0.304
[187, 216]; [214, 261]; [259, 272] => 0.050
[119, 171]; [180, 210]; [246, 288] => -0.122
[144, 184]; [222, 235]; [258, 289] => -0.033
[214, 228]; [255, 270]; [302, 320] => 0.317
